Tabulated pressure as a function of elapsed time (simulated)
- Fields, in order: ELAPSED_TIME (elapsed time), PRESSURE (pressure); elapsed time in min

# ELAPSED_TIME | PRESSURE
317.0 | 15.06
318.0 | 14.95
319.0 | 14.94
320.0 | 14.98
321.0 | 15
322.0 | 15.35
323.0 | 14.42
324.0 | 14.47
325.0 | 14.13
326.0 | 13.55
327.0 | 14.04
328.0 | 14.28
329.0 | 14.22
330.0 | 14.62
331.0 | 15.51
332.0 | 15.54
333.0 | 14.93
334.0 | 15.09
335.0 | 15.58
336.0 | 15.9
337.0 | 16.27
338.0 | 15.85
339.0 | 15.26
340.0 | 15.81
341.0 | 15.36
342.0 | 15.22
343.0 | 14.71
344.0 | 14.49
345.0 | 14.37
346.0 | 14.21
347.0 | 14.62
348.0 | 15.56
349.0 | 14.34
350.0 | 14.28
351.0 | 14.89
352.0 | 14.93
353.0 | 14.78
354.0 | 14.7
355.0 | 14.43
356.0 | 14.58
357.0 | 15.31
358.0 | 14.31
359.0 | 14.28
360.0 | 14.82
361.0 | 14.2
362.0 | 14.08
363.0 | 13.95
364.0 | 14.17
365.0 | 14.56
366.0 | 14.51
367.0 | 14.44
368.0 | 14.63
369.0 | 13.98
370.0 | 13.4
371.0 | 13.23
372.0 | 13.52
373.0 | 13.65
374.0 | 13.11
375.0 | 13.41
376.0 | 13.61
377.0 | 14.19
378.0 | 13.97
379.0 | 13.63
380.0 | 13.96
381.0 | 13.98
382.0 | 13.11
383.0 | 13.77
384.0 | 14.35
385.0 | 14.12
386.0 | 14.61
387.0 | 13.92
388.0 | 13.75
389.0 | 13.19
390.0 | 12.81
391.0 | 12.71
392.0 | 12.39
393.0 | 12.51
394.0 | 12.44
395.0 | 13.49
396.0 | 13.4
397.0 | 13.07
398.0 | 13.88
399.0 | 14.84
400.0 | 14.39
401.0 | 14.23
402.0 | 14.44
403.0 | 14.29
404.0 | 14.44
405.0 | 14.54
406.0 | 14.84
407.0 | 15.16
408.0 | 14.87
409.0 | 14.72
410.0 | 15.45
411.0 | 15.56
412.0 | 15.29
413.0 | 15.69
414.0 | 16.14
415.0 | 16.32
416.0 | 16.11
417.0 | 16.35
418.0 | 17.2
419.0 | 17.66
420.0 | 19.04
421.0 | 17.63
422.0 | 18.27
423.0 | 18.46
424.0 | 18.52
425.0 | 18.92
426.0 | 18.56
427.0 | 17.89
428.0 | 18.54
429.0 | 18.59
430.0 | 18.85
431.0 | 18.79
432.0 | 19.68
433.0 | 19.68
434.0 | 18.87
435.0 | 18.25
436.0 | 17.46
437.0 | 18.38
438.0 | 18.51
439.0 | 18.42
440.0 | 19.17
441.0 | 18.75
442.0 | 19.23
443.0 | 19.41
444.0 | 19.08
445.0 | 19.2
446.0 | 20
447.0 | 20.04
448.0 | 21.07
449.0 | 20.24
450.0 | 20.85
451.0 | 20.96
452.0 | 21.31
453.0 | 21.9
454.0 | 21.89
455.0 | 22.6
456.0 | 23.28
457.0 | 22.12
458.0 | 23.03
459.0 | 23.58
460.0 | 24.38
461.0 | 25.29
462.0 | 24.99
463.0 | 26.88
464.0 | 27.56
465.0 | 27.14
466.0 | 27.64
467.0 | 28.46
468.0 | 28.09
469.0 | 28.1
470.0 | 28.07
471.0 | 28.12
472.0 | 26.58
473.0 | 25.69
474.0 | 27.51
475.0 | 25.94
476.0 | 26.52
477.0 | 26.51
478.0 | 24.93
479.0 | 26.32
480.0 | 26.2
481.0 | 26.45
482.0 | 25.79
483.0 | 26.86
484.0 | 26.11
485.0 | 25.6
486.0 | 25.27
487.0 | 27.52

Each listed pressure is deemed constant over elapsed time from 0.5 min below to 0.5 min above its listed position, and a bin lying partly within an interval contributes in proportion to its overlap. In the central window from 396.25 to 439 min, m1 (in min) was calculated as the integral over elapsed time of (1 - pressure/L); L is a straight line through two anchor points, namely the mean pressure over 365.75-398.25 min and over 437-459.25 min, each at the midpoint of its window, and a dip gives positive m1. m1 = 1.7 min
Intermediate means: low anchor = 13.6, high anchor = 20.6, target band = 16.7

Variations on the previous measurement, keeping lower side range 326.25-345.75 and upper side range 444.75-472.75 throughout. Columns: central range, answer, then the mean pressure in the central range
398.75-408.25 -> 2.6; 14.6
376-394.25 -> 5.0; 13.5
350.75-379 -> 4.9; 14.2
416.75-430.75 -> 2.2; 18.2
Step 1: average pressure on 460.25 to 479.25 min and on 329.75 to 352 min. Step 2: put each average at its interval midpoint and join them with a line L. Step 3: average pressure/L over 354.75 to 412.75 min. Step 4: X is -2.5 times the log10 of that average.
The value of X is 0.32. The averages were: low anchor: 15.1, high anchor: 26.8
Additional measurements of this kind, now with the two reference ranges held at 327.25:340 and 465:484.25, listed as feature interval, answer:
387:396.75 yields 0.47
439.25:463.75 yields 0.16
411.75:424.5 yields 0.28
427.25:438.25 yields 0.24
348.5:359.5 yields 0.16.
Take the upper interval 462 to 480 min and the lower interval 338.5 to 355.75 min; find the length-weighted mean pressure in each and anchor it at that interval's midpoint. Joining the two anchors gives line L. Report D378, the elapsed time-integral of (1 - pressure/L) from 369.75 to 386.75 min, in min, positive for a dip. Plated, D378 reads 3.9 min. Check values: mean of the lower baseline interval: 14.8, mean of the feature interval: 13.8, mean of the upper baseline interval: 27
